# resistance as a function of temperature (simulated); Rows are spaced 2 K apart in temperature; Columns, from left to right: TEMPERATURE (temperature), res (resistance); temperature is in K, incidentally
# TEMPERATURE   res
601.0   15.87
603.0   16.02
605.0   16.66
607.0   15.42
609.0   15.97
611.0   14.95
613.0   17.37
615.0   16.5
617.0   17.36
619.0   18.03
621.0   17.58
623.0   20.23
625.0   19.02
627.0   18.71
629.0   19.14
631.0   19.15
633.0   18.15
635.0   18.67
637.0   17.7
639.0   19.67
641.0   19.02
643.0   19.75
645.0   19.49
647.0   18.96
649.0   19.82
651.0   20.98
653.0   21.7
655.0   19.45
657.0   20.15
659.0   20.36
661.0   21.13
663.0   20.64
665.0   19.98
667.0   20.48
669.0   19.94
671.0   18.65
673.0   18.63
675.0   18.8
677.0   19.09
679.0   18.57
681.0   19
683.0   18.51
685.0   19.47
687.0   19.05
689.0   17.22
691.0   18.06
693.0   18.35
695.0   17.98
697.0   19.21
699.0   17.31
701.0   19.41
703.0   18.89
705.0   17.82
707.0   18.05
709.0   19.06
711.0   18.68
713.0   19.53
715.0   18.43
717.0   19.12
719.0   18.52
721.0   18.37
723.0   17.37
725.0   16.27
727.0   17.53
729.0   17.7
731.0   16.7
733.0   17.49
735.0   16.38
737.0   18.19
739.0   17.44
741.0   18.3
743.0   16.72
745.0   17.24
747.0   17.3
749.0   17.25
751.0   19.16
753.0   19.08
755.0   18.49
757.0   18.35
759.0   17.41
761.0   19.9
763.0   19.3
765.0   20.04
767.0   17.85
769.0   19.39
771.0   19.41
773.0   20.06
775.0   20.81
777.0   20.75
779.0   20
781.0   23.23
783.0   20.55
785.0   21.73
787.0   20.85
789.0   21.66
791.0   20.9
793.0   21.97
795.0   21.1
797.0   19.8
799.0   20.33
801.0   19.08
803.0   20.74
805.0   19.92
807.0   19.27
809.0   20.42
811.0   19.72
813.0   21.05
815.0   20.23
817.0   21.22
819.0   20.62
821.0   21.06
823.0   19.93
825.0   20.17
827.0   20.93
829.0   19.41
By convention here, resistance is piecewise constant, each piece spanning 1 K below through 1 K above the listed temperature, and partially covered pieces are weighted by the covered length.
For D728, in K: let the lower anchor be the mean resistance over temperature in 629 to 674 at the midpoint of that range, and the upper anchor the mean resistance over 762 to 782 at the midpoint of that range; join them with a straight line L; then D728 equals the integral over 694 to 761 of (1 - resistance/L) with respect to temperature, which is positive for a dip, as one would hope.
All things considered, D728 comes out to 6.3 K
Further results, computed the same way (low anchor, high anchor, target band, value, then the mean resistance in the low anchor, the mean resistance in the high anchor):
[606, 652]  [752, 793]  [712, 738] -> 2.21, 18.3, 20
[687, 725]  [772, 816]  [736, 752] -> 1.37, 18.4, 20.6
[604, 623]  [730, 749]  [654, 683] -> -4.35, 16.8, 17.3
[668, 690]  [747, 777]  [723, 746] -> 2.05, 18.8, 19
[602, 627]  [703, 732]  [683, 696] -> -0.38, 17.2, 18.1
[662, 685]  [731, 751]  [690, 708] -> 0.24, 19.3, 17.4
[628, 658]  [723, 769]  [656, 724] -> -0.62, 19.5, 17.9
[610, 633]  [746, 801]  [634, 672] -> -2.94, 18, 19.9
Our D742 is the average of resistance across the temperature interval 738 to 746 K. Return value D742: 17.4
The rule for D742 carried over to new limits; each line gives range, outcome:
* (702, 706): 18.4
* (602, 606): 16.3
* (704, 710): 18.3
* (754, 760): 18.1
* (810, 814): 20.4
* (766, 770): 18.6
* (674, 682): 18.9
